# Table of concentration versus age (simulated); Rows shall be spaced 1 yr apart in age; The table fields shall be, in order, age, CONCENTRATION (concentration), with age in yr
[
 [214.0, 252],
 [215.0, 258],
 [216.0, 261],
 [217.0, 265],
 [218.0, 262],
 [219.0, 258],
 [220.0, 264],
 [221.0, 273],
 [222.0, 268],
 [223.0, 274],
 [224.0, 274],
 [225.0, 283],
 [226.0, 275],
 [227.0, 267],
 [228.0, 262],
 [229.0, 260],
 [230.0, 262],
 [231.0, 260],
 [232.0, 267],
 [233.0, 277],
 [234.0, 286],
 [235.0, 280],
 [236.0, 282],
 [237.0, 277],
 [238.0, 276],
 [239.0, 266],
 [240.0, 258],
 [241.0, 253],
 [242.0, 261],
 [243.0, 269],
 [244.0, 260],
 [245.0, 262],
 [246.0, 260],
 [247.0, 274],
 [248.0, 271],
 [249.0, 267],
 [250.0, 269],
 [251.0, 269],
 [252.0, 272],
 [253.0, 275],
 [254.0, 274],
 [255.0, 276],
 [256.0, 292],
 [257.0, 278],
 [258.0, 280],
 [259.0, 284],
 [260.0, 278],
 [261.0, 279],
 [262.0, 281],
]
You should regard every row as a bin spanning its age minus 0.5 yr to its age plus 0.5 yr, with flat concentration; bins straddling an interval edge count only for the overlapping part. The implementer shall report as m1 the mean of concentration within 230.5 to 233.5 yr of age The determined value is 268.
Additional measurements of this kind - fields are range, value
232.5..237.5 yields 280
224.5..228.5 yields 272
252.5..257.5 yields 279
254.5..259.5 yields 282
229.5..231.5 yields 261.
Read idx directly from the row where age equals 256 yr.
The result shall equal 292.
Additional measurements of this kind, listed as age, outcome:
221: 273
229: 260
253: 275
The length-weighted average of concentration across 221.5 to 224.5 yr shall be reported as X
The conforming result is 272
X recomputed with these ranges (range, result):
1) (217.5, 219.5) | 260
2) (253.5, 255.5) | 275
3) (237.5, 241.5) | 263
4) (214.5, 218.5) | 262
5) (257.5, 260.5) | 281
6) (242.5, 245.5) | 264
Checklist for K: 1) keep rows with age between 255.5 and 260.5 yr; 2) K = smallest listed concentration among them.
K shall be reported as 278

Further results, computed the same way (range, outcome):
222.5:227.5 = 267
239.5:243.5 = 253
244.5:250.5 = 260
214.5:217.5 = 258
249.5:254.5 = 269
